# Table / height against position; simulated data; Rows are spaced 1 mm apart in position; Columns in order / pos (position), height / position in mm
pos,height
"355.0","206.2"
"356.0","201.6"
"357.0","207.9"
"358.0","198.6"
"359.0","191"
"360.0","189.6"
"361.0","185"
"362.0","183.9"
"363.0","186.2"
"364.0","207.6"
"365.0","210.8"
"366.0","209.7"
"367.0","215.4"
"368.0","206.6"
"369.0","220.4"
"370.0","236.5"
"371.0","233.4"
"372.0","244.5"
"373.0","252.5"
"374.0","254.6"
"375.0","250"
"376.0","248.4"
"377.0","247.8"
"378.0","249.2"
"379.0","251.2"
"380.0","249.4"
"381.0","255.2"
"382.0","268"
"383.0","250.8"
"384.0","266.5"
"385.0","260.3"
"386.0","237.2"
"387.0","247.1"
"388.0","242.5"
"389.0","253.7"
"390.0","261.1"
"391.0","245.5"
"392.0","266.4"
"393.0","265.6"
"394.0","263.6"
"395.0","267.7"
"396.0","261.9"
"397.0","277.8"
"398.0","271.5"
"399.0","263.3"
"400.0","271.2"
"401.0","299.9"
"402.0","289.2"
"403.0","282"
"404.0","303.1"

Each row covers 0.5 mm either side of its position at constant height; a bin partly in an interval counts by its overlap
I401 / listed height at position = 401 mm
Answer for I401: 299.9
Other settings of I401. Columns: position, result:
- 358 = 198.6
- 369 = 220.4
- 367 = 215.4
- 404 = 303.1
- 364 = 207.6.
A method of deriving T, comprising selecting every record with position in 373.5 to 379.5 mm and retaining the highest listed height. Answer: 254.6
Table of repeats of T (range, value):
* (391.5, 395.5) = 267.7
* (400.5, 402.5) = 299.9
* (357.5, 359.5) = 198.6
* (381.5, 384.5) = 268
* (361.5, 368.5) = 215.4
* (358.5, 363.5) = 191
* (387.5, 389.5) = 253.7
